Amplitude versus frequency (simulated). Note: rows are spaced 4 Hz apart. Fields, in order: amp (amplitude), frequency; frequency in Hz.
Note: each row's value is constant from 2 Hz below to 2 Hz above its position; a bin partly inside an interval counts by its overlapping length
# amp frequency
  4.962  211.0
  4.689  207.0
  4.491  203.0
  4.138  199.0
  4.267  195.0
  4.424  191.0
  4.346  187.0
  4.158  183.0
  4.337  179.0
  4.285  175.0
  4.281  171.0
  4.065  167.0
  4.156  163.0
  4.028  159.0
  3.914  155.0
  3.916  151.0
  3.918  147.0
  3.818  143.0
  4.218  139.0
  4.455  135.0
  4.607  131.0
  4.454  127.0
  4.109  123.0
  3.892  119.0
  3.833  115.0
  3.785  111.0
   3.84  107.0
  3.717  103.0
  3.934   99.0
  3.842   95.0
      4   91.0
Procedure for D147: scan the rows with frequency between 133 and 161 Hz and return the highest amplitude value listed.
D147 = 4.455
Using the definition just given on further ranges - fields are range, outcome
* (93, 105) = 3.934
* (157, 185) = 4.337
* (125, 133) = 4.607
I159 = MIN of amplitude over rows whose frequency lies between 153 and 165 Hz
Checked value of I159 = 3.914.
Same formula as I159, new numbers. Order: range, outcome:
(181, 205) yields 4.138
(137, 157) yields 3.818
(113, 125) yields 3.833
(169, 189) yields 4.158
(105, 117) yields 3.785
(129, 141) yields 4.218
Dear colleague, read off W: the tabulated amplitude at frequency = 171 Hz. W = 4.281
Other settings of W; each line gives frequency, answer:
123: 4.109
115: 3.833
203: 4.491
